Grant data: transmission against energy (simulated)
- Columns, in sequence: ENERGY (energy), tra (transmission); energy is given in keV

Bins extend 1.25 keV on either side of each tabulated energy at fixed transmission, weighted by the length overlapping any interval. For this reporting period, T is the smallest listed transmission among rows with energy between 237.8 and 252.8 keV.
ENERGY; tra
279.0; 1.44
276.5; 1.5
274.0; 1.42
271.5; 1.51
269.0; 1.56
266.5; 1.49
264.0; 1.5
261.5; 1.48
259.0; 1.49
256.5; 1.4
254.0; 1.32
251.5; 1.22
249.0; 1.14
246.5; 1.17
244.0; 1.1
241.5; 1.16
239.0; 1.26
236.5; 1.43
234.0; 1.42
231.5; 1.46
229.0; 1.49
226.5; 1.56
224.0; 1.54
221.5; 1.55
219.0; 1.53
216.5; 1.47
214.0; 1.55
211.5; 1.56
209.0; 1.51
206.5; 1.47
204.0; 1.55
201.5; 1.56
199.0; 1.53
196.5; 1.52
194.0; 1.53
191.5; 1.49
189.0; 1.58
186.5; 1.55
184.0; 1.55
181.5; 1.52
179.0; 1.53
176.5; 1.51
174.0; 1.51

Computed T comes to 1.1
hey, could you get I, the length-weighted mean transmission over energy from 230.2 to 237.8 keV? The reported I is 1.44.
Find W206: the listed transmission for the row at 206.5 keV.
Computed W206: 1.47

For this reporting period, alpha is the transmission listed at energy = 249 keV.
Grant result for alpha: 1.14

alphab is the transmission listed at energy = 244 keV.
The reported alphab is 1.1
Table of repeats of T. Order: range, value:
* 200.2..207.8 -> 1.47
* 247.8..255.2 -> 1.14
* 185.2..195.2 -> 1.49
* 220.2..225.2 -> 1.54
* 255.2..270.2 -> 1.4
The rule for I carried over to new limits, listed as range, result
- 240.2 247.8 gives 1.14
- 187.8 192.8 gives 1.53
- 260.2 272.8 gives 1.51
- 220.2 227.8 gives 1.55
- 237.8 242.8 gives 1.21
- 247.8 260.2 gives 1.31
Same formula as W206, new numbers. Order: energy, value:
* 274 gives 1.42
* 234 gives 1.42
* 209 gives 1.51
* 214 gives 1.55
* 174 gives 1.51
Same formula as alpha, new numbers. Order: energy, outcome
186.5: 1.55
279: 1.44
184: 1.55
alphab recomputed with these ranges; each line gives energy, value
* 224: 1.54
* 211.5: 1.56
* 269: 1.56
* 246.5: 1.17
